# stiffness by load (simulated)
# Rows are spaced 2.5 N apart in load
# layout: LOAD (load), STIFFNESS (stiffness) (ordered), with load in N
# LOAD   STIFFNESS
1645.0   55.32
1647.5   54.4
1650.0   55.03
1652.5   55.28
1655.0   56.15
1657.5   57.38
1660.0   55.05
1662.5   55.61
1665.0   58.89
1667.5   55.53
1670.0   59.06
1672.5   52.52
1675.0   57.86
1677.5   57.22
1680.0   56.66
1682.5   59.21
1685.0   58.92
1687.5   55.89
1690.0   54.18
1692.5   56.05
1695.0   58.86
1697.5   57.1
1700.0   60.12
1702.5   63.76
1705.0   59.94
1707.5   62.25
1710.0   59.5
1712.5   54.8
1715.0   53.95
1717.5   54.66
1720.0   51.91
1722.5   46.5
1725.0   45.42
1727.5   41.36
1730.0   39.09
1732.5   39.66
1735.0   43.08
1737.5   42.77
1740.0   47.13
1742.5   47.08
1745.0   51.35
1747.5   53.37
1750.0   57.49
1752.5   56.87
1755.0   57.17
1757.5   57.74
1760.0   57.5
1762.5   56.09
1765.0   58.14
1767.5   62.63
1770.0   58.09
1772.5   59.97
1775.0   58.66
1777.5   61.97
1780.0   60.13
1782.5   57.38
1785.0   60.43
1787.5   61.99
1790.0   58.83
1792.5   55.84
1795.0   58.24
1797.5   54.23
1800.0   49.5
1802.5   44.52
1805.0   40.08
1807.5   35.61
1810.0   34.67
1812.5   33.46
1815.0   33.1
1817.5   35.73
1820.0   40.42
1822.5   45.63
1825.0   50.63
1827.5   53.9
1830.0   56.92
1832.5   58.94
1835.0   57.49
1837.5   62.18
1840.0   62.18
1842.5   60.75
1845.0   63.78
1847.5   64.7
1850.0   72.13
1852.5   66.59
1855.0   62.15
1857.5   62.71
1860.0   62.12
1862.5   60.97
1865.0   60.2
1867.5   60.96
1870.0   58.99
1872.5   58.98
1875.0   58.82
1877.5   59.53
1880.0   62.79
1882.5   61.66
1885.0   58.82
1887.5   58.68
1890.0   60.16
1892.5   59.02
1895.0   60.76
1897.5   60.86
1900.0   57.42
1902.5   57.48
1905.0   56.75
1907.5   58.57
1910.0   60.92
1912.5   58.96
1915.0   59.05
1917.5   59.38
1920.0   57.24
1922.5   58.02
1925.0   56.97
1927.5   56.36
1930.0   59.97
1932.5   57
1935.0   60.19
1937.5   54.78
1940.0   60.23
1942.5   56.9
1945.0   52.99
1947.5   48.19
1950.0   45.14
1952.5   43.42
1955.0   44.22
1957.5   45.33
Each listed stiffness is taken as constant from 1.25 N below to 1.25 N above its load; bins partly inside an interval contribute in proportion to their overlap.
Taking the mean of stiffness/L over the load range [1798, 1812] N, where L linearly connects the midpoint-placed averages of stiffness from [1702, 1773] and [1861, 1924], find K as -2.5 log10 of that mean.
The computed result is 0.33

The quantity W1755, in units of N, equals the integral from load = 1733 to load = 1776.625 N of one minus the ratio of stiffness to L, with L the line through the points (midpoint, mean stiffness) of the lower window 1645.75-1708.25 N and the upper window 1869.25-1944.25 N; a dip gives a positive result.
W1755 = 2.69 N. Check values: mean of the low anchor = 57.3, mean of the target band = 54.2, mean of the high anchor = 58.8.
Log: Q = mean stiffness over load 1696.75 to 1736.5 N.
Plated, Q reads 51.9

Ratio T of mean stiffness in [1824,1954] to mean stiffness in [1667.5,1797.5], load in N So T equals 1.1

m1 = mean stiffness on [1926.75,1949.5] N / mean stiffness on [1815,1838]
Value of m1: 1.12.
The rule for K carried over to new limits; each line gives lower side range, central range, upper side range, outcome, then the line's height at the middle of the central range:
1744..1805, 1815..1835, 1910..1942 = 0.18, 57.2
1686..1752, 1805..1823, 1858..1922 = 0.46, 56.3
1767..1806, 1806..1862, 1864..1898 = 0.09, 58.2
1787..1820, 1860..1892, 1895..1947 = -0.14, 53.1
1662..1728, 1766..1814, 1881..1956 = 0.07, 56.3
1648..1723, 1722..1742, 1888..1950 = 0.30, 56.9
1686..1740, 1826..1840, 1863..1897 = -0.01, 57.8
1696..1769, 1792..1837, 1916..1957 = 0.15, 53.6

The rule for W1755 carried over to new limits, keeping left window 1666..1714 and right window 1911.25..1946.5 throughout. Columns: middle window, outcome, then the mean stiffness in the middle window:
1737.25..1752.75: 1.82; 51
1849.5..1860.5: -1.36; 64.9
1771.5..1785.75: -0.48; 59.7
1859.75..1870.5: -0.54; 60.6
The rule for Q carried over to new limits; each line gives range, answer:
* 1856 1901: 60.2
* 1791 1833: 45.8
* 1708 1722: 54.9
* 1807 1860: 53.5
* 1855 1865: 61.7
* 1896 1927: 58.4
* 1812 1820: 35.1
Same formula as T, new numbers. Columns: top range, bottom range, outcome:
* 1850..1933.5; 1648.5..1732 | 1.08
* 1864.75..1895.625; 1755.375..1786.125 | 1.02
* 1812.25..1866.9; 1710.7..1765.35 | 1.11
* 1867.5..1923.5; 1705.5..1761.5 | 1.16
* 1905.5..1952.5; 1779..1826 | 1.18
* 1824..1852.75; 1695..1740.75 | 1.18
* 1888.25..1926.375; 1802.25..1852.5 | 1.16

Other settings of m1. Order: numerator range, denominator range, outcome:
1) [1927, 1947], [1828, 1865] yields 0.92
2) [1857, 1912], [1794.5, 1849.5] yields 1.20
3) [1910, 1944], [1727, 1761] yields 1.17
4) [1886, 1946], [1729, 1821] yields 1.15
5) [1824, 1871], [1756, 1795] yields 1.03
